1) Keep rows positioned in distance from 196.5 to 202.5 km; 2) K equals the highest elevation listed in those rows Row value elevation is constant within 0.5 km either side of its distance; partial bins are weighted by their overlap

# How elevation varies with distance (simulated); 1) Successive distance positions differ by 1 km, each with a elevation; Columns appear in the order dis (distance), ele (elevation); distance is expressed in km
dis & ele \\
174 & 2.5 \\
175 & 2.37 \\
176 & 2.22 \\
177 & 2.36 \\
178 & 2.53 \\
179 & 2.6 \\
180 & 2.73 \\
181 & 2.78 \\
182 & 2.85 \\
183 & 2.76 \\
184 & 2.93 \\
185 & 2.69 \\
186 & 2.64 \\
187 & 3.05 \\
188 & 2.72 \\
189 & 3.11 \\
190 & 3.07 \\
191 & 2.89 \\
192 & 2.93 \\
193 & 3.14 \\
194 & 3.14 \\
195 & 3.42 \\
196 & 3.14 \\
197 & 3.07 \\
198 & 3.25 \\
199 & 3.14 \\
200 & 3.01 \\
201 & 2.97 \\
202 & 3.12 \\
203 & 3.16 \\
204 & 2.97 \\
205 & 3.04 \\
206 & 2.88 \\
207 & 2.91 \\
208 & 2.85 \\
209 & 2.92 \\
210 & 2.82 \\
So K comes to 3.25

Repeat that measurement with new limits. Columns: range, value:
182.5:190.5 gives 3.11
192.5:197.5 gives 3.42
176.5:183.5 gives 2.85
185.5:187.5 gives 3.05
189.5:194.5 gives 3.14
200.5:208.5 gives 3.16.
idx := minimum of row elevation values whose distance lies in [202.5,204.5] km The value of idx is 2.97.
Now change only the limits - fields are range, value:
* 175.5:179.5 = 2.22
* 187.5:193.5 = 2.72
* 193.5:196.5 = 3.14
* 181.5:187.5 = 2.64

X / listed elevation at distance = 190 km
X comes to 3.07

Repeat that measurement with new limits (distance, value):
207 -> 2.91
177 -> 2.36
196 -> 3.14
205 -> 3.04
